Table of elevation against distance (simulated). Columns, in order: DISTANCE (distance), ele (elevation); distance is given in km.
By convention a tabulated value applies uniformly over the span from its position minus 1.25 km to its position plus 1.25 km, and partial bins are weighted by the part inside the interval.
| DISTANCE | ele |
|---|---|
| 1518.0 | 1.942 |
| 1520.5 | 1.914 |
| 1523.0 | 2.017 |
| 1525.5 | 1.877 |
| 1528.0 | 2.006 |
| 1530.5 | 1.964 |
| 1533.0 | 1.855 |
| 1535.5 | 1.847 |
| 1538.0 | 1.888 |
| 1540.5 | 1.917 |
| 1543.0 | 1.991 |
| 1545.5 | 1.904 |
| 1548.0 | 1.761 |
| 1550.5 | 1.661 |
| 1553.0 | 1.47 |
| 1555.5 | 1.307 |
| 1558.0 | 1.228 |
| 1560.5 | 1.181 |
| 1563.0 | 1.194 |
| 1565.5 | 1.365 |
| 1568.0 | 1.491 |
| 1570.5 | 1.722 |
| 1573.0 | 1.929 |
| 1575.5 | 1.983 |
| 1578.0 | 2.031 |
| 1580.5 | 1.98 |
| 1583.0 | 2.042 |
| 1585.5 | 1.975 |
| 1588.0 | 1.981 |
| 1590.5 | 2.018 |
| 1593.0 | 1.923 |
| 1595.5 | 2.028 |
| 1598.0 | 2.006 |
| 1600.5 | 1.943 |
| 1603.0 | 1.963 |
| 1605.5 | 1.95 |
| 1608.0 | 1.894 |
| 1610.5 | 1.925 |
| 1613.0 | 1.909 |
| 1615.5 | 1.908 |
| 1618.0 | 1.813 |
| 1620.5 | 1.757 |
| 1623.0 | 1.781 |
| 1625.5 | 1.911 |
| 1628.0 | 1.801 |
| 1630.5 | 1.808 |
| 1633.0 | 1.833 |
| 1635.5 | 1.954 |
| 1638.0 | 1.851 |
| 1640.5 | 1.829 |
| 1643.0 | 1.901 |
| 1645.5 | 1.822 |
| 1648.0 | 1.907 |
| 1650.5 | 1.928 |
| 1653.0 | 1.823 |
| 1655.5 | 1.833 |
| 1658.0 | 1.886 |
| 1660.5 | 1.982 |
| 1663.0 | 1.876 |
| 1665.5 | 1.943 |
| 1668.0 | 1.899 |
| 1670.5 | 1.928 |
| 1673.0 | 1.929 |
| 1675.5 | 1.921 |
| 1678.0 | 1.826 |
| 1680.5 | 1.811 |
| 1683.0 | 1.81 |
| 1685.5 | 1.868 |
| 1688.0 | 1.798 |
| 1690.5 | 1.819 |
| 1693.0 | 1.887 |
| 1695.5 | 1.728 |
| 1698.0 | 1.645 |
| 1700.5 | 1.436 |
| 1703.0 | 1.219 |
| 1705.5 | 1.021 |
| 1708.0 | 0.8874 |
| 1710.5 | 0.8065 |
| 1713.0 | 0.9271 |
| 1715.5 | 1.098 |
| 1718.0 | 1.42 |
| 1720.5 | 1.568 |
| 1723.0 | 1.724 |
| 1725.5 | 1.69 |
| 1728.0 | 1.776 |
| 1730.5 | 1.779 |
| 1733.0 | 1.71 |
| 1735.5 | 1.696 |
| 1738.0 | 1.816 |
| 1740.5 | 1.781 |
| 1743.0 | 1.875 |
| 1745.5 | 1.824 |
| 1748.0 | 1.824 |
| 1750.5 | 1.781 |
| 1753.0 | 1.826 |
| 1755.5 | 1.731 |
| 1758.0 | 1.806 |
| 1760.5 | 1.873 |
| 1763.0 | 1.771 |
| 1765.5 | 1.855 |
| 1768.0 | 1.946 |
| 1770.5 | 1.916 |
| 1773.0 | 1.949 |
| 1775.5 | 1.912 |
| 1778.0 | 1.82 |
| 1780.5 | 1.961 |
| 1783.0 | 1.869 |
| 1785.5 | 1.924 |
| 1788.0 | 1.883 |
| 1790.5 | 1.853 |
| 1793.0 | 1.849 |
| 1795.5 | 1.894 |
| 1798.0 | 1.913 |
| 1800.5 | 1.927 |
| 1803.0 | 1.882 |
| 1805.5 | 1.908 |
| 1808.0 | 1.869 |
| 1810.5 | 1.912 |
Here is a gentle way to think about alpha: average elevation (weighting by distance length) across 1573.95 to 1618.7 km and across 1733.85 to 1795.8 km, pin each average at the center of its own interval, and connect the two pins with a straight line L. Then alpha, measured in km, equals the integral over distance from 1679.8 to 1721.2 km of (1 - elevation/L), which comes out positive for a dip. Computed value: 9.7 km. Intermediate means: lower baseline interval 1.96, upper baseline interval 1.85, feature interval 1.45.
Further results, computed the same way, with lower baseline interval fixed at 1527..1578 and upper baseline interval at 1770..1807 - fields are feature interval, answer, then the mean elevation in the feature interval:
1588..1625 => -3.8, 1.92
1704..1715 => 5.4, 0.93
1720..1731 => 0.8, 1.71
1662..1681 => -1.1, 1.9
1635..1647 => -0.7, 1.87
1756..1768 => 0.3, 1.83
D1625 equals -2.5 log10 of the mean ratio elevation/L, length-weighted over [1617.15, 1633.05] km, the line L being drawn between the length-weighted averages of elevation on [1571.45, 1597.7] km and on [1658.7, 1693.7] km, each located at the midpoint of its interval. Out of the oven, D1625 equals 0.07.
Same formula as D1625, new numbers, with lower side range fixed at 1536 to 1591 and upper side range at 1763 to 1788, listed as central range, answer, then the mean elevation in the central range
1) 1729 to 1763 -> 0.05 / 1.79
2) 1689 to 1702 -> 0.08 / 1.7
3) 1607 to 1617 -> -0.08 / 1.91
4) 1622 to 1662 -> -0.05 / 1.87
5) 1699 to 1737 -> 0.31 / 1.39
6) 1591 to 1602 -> -0.13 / 1.98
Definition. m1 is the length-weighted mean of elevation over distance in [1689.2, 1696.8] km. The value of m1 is 1.81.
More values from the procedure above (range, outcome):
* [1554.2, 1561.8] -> 1.24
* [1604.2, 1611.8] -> 1.92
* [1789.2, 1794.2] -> 1.85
